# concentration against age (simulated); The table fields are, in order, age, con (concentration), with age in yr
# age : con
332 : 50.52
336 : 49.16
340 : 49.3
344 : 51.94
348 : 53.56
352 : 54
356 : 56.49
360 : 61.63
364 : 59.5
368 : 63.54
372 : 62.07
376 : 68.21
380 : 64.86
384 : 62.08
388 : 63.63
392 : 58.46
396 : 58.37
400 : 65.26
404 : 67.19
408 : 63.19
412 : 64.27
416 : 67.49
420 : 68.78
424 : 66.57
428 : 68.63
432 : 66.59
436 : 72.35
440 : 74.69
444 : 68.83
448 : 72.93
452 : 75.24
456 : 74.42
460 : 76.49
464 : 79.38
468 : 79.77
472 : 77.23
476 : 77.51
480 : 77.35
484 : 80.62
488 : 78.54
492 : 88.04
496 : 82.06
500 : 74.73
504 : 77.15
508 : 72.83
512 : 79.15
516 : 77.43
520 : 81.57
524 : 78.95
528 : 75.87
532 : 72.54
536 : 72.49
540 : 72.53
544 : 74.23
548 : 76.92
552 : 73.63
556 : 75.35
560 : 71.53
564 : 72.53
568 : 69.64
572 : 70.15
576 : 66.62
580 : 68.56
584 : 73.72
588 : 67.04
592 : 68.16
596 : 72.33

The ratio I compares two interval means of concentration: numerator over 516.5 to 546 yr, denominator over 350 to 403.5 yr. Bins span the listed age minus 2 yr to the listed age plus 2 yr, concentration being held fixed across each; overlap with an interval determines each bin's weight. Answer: 1.23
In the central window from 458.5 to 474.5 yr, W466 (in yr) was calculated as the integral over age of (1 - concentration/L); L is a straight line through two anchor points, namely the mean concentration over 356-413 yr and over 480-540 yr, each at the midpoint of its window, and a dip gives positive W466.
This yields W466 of -1.2 yr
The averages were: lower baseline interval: 62.8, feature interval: 78.2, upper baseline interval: 77.8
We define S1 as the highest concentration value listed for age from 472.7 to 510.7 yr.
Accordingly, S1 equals 88.04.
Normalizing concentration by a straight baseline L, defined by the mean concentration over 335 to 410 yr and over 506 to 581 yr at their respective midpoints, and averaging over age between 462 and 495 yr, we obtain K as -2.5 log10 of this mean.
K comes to -0.17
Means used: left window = 59.7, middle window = 79.9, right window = 73.9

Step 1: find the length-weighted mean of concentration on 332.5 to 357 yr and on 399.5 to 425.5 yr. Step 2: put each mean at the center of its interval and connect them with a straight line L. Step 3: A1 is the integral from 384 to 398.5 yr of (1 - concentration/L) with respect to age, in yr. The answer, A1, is 0.26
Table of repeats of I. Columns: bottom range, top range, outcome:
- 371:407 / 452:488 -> 1.23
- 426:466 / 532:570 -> 1.00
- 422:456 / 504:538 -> 1.08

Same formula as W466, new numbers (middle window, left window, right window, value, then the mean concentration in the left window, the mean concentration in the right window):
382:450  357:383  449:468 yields 3.54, 63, 76.6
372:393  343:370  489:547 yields -1.03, 57.4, 77.1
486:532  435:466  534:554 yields -2.72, 74.4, 74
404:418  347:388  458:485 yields 0.58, 60.9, 78.3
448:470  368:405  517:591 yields -3.00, 63.3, 73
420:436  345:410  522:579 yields -0.85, 61.2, 73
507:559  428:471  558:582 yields -3.32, 73.9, 69.8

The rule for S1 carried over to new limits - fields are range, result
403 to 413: 67.19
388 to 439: 72.35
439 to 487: 80.62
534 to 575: 76.92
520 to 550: 81.57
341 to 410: 68.21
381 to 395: 63.63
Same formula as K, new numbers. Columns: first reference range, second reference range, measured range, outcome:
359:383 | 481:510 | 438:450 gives 0.01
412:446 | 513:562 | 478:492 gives -0.11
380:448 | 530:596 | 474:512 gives -0.14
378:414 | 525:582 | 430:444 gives -0.09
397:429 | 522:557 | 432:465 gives -0.08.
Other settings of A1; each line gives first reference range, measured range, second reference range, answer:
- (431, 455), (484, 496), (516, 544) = -1.4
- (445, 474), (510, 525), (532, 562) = -1.0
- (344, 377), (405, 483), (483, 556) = -4.1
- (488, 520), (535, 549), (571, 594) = 0.0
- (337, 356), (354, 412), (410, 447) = -2.8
